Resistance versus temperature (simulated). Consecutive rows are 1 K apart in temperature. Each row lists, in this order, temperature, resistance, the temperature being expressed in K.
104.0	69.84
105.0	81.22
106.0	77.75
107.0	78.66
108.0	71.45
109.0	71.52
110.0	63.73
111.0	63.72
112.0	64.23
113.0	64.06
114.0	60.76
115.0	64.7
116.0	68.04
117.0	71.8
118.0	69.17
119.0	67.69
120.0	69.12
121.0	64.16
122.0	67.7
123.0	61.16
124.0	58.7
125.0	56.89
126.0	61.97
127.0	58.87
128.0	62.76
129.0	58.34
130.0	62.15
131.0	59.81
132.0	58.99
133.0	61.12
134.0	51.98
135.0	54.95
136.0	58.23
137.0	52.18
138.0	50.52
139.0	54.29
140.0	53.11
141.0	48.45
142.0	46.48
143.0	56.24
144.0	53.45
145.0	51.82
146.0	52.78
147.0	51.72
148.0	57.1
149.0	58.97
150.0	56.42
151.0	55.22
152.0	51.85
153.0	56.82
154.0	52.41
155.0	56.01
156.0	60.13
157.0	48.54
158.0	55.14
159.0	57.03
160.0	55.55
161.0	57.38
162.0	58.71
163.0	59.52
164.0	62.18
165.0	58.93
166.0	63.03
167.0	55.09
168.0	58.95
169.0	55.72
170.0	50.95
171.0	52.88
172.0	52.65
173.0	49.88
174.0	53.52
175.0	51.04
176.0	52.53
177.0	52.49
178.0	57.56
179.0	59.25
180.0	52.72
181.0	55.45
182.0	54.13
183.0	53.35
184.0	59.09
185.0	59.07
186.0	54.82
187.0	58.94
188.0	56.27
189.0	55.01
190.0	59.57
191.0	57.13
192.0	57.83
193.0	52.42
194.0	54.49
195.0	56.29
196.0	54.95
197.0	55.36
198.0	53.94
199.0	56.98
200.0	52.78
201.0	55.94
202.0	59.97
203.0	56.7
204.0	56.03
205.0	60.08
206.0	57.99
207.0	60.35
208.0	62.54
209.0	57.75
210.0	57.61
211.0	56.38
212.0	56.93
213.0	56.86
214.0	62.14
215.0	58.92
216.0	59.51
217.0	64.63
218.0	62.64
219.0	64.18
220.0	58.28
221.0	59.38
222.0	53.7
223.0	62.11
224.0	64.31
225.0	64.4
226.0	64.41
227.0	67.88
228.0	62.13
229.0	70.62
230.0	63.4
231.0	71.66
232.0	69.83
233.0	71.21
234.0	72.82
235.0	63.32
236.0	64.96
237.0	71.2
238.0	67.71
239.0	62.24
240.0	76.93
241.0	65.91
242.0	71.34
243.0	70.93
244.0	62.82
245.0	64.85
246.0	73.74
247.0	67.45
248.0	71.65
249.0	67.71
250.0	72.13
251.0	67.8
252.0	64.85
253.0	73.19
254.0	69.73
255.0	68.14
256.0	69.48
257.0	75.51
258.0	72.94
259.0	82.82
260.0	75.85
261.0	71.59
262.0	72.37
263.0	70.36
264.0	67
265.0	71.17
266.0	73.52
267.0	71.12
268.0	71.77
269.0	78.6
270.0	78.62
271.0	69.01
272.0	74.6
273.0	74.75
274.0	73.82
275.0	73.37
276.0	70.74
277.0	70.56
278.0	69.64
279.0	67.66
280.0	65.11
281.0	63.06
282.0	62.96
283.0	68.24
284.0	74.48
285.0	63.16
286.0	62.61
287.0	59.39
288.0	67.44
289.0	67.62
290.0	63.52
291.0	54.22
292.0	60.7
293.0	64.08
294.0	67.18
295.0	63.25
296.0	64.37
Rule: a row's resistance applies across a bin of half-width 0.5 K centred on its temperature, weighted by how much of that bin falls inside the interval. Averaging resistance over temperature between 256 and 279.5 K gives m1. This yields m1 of 72.9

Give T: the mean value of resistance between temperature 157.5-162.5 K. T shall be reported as 56.8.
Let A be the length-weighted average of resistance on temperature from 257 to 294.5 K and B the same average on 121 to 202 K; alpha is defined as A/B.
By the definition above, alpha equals 1.24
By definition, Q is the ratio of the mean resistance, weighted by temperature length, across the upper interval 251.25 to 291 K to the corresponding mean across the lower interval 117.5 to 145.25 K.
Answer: 1.2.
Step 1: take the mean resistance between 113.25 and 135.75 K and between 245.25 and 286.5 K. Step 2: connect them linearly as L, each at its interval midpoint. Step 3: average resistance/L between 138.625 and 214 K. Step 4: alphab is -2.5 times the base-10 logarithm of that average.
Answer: 0.17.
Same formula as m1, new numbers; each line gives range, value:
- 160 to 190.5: 56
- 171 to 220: 56.8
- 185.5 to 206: 56.3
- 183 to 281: 65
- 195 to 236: 61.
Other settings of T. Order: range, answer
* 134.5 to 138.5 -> 54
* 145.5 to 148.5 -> 53.9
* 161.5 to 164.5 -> 60.1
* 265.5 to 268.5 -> 72.1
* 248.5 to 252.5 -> 68.1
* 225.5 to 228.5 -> 64.8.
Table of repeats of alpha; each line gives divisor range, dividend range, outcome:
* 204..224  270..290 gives 1.15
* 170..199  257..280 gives 1.32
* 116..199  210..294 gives 1.19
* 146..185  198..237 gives 1.11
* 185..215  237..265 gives 1.23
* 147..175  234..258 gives 1.24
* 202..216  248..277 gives 1.23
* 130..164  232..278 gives 1.29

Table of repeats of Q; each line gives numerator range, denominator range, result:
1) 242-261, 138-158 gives 1.32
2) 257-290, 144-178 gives 1.28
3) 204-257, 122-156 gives 1.16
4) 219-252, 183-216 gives 1.17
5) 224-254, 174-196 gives 1.23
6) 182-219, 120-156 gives 1.02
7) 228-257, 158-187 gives 1.23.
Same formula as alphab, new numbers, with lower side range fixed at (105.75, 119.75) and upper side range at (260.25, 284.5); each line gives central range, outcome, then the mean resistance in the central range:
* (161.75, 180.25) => 0.24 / 55.7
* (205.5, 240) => 0.11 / 63.3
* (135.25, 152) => 0.27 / 53.5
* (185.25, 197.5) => 0.23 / 56.2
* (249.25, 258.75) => 0.00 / 70.7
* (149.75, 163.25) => 0.23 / 55.7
